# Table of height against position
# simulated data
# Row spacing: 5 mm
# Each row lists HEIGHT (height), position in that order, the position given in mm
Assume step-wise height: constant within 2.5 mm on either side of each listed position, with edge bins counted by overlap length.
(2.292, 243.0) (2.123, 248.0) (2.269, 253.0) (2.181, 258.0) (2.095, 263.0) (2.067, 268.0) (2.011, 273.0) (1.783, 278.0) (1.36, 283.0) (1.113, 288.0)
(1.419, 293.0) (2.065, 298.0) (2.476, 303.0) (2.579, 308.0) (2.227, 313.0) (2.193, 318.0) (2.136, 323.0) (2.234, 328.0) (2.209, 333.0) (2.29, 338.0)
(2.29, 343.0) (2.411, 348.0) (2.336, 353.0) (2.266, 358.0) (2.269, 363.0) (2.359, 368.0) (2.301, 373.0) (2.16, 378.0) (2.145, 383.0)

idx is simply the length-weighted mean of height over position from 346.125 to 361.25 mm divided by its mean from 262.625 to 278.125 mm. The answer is 1.2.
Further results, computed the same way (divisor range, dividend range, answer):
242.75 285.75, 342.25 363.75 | 1.16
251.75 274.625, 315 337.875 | 1.04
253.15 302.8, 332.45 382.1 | 1.24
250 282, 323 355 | 1.12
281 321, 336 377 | 1.19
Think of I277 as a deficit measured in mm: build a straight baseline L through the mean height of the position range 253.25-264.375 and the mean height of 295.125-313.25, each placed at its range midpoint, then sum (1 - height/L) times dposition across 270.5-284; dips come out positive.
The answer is 2.9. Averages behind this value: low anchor 2.17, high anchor 2.33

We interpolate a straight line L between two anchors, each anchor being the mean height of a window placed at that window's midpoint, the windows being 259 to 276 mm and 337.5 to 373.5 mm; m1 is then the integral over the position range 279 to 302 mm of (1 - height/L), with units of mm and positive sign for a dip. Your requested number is 6.02 mm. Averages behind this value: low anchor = 2.06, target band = 1.57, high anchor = 2.32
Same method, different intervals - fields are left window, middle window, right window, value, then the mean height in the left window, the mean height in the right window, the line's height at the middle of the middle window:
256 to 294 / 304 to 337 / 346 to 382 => -4.0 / 1.76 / 2.29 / 2.03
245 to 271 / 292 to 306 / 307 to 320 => 1.2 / 2.15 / 2.31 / 2.27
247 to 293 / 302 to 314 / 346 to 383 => -2.5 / 1.86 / 2.29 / 2.03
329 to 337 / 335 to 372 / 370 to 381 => -1.4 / 2.23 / 2.23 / 2.23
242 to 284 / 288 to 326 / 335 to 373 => 1.5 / 2.03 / 2.31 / 2.17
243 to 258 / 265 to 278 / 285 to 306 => 0.1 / 2.21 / 1.78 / 2.01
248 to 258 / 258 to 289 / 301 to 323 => 6.2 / 2.21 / 2.34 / 2.26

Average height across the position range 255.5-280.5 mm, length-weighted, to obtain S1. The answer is 2.03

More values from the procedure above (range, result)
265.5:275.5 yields 2.04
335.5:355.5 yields 2.33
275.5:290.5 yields 1.42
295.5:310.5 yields 2.37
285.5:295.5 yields 1.27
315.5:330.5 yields 2.19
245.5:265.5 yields 2.17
